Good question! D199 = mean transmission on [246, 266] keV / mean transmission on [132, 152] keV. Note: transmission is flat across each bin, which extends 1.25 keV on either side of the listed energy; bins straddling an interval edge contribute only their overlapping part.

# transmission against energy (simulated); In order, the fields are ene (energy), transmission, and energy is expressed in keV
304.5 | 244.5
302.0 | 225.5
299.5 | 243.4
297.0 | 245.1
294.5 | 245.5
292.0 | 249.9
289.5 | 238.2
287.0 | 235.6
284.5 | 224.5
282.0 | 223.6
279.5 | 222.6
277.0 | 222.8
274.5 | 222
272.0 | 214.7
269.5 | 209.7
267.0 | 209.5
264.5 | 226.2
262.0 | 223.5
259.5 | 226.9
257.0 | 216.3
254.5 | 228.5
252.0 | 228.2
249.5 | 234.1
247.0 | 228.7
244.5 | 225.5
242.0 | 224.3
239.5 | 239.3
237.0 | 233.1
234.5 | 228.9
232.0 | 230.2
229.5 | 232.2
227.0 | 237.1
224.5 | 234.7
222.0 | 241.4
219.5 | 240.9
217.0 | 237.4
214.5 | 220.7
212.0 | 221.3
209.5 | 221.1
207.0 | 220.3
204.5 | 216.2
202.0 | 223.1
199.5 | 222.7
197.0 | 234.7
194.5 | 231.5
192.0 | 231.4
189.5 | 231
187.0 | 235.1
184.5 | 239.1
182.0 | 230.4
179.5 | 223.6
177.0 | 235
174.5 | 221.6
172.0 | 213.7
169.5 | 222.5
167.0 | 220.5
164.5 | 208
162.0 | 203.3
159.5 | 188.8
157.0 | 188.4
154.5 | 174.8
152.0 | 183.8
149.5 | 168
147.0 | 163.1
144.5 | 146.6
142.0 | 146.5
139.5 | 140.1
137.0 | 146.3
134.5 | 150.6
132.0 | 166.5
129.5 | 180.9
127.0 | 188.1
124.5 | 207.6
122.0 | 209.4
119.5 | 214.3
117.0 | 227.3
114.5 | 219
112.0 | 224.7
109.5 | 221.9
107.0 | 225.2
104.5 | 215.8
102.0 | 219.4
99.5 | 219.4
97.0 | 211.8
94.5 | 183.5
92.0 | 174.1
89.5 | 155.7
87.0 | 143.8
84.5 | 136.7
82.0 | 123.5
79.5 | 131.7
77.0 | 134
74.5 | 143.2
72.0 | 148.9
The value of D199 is 1.46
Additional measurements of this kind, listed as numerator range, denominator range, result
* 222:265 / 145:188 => 1.12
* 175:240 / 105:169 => 1.22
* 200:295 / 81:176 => 1.21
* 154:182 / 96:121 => 0.96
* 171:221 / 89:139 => 1.15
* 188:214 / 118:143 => 1.28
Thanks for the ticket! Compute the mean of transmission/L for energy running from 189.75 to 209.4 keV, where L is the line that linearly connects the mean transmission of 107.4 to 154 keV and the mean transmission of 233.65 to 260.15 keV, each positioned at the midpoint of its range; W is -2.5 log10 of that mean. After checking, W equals -0.08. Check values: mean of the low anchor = 184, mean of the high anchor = 229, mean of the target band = 226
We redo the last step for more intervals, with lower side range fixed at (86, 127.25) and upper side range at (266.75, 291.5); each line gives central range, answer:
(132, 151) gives 0.33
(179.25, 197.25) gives -0.09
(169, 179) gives -0.06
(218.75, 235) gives -0.08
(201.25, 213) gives -0.02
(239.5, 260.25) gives -0.03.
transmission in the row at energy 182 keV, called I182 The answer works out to 230.4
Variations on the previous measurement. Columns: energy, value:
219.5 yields 240.9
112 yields 224.7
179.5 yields 223.6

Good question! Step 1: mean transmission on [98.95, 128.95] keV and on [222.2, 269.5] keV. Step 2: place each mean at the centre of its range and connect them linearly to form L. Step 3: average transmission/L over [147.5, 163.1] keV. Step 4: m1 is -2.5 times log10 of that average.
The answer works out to 0.19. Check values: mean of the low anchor 215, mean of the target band 183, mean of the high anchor 228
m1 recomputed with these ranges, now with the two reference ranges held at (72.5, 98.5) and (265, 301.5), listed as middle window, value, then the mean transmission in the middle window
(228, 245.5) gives -0.09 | 231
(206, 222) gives -0.13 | 228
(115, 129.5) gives -0.23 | 207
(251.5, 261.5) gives -0.03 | 225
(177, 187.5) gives -0.21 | 232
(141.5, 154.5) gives 0.09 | 164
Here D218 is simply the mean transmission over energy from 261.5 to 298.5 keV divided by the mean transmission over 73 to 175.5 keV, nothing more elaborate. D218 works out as 1.24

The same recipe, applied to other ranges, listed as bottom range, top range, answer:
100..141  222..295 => 1.16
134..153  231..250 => 1.48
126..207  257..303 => 1.14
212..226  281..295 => 1.01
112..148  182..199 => 1.29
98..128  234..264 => 1.05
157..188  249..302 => 1.04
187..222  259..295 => 0.99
